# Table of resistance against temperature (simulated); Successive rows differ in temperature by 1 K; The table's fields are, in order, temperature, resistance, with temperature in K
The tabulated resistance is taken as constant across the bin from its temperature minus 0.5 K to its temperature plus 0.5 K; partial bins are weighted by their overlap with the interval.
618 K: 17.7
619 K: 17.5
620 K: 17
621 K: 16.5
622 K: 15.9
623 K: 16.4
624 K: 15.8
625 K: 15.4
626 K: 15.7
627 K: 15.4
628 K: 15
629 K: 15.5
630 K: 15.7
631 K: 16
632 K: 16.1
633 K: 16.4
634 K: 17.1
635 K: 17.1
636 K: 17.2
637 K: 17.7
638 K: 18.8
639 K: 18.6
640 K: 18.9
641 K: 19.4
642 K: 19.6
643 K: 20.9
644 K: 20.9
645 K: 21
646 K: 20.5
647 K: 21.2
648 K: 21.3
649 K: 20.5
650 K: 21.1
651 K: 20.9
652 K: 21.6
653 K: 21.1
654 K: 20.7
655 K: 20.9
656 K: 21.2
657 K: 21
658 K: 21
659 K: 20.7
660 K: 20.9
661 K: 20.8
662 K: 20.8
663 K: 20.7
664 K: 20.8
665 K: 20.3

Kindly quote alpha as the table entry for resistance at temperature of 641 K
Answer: 19.4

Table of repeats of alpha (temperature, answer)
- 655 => 20.9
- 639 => 18.6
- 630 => 15.7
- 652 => 21.6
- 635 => 17.1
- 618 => 17.7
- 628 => 15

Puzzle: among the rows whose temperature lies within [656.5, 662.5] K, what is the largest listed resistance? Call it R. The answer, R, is 21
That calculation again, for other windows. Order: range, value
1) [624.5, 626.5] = 15.7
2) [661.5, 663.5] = 20.8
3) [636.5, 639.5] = 18.8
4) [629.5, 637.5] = 17.7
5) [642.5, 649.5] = 21.3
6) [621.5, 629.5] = 16.4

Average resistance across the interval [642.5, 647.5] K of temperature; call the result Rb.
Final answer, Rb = 20.9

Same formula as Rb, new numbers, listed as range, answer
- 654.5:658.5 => 21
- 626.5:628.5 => 15.2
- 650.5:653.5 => 21.2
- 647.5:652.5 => 21.1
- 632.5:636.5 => 17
